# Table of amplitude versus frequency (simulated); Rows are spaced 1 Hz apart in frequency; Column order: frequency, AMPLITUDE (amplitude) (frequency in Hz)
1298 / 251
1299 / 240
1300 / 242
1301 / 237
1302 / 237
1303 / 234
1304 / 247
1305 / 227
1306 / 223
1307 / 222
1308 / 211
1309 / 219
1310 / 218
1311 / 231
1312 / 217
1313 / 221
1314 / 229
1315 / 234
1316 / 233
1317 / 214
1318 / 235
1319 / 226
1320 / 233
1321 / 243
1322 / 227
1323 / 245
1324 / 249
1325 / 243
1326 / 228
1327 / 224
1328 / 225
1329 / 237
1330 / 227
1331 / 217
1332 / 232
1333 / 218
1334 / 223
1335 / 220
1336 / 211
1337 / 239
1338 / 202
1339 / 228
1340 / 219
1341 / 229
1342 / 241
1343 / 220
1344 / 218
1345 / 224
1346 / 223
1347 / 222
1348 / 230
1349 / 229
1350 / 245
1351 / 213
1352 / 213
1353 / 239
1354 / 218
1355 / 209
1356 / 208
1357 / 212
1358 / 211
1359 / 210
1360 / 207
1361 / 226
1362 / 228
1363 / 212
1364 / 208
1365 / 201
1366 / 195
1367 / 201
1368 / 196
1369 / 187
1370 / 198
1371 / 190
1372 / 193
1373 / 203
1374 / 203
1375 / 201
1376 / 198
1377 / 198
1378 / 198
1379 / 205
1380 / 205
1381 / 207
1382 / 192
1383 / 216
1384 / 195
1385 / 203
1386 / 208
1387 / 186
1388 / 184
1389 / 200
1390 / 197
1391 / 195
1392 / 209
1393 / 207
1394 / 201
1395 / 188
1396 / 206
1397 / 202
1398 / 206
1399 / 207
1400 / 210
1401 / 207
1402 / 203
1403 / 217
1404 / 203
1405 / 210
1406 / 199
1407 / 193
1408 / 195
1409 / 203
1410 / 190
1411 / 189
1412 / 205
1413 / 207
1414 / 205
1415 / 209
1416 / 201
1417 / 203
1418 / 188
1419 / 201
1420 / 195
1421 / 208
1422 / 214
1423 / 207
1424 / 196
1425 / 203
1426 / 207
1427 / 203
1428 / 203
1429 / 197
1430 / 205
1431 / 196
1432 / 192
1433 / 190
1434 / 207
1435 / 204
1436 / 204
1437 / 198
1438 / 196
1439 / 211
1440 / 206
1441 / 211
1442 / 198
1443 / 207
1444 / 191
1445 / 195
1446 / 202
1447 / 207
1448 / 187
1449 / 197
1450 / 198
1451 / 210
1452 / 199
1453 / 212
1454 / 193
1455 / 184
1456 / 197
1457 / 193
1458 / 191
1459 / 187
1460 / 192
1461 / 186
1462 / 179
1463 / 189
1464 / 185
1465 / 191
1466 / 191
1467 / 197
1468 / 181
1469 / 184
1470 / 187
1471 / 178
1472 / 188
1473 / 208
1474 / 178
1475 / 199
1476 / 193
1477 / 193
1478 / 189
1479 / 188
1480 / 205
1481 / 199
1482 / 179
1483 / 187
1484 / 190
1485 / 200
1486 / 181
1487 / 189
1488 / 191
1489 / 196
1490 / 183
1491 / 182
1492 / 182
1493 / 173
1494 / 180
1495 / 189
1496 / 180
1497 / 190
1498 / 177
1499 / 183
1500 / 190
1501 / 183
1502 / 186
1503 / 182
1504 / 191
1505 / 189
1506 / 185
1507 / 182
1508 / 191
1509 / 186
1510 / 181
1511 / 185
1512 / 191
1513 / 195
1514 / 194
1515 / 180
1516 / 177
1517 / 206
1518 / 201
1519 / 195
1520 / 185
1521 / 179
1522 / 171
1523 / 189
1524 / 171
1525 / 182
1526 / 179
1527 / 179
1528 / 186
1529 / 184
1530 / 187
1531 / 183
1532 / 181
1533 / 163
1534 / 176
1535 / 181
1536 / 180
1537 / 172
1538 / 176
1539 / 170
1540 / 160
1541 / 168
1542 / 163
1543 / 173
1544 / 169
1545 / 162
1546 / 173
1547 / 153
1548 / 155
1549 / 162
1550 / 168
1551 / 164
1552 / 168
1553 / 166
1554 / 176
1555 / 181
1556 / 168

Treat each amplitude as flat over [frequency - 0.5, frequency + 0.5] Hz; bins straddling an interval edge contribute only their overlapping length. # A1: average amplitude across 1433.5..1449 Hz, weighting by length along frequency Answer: 201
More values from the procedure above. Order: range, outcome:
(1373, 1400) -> 201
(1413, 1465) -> 199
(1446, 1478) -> 192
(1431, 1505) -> 192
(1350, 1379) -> 207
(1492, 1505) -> 184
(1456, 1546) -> 185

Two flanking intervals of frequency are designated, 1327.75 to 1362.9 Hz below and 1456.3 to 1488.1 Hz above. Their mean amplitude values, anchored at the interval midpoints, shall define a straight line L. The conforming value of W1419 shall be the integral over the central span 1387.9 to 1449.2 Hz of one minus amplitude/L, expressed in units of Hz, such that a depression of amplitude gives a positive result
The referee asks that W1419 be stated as 0.6 Hz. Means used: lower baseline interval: 222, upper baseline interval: 190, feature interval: 201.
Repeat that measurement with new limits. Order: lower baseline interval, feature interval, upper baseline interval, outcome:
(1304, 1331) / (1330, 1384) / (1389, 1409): 0.81 Hz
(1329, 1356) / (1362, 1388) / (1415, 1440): 1.79 Hz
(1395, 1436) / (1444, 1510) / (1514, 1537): 0.52 Hz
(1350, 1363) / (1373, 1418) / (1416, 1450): 1.60 Hz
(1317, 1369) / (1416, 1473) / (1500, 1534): 0.95 Hz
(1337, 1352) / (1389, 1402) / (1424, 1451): 0.53 Hz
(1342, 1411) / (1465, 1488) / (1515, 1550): -0.39 Hz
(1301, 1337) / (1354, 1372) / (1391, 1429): 0.84 Hz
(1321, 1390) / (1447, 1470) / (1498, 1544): 0.23 Hz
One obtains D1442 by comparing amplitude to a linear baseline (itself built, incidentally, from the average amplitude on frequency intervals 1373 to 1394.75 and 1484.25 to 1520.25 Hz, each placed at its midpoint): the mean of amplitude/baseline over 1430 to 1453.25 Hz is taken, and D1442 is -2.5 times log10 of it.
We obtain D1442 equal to -0.04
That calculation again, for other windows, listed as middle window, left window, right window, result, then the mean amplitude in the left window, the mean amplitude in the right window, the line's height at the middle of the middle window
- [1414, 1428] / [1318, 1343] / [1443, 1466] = 0.00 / 229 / 194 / 203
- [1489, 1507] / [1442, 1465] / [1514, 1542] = 0.01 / 195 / 180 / 186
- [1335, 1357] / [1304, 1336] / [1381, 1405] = -0.02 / 228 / 202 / 218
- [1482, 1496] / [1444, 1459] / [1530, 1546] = 0.00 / 197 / 172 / 186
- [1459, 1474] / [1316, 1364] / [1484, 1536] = 0.04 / 224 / 185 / 195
